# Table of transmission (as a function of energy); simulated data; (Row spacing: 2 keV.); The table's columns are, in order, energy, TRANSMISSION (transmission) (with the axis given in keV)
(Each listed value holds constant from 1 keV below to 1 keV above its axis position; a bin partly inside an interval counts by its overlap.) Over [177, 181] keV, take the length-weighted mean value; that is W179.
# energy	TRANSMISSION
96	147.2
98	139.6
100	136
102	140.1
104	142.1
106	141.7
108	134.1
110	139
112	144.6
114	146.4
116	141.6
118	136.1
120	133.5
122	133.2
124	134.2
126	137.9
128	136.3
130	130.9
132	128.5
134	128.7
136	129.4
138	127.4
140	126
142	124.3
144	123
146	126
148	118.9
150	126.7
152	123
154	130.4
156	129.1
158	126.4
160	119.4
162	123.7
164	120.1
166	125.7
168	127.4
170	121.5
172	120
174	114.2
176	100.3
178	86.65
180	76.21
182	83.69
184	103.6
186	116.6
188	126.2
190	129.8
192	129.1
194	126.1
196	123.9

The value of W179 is 81.4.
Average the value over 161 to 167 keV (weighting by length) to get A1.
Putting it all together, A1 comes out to 123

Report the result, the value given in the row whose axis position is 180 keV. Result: 76.21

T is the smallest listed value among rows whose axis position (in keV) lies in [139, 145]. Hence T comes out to 123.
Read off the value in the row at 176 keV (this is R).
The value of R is 100.3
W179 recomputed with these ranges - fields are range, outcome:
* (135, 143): 127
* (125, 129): 137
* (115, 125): 136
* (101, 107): 141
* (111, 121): 140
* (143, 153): 124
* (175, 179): 93.5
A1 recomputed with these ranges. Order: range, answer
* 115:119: 139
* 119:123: 133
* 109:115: 143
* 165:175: 122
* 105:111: 138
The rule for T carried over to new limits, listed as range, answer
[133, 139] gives 127.4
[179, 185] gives 76.21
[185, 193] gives 116.6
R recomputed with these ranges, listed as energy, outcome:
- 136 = 129.4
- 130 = 130.9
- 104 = 142.1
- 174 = 114.2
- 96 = 147.2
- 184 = 103.6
